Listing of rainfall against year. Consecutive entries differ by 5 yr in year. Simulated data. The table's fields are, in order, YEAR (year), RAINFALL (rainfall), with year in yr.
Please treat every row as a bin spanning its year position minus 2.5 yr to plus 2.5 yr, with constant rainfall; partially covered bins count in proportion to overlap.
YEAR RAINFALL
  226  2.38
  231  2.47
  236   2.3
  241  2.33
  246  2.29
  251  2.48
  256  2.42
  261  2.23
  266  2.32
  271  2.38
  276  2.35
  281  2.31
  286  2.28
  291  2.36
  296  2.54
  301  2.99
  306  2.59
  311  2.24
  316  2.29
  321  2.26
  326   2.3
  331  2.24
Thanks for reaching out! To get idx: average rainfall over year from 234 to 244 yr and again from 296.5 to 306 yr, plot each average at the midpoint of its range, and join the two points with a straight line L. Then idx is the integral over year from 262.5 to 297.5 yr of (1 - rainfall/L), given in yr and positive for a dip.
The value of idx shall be 3.6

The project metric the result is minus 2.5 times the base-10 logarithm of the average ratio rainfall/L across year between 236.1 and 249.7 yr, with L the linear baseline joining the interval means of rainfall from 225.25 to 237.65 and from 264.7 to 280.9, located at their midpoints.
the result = 0.03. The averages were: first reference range 2.39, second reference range 2.35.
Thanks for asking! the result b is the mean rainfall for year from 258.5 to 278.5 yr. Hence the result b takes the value 2.32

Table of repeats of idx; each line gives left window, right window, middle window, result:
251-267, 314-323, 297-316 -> -2.2 yr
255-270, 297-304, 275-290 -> 1.7 yr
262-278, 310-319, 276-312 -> -2.7 yr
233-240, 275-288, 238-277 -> -0.6 yr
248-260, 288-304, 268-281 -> 0.8 yr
